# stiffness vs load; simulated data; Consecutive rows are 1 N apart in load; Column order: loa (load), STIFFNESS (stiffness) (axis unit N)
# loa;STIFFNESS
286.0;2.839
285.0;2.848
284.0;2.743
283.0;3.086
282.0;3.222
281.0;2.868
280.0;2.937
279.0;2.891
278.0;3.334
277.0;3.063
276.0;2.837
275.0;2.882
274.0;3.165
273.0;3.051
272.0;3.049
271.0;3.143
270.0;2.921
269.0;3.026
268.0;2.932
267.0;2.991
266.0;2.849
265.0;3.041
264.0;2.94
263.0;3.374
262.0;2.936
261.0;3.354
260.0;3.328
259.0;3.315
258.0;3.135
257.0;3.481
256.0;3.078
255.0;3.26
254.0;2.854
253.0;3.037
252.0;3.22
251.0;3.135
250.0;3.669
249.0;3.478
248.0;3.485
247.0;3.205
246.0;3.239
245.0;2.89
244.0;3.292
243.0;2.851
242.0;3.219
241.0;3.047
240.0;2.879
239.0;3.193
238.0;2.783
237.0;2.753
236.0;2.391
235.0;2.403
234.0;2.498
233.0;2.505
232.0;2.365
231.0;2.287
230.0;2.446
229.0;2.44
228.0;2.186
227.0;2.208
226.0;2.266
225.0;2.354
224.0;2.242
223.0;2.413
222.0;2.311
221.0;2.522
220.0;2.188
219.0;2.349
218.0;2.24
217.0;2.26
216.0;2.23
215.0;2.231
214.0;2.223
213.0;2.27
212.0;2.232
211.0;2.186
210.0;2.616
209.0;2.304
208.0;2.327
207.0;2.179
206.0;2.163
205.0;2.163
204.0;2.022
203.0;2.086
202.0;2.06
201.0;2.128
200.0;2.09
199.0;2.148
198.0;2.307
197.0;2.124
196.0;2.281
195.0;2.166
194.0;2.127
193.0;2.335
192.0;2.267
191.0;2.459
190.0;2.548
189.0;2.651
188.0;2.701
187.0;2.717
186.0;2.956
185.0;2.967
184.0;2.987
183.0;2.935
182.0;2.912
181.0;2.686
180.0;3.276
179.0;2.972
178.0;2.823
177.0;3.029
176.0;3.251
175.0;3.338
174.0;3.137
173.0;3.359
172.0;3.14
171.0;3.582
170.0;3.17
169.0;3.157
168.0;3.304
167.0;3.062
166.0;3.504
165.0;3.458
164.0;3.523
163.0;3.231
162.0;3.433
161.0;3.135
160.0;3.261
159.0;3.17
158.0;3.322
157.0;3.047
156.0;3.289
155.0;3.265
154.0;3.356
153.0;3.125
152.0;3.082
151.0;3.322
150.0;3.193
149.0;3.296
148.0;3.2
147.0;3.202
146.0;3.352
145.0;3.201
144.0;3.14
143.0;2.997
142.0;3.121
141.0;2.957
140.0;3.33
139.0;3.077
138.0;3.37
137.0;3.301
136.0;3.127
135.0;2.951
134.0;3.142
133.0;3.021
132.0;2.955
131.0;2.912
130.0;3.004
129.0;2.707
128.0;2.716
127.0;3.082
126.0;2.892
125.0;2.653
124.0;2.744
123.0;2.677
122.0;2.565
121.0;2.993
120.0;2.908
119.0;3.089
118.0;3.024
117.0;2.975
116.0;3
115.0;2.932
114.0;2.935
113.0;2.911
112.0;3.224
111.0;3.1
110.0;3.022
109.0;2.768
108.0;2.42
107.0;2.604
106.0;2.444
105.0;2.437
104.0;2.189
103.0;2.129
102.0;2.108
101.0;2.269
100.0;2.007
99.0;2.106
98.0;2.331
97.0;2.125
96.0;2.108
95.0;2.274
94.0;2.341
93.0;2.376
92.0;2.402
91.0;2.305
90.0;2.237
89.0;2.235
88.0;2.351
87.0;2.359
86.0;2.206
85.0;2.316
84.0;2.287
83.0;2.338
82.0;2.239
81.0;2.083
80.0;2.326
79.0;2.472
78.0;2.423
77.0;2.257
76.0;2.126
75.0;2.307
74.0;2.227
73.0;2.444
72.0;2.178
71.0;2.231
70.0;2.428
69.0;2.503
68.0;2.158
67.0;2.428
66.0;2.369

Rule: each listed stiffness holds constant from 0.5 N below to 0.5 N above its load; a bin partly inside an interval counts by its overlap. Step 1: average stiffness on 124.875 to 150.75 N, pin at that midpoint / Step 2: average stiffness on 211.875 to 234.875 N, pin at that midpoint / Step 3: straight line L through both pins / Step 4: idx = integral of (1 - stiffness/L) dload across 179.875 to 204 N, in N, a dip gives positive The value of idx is 1.2 N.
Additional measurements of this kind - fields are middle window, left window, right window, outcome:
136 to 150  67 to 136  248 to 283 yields -2.6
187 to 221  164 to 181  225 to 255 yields 8.6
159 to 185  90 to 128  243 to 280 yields -3.3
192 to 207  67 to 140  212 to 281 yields 3.2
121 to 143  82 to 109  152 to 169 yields -1.0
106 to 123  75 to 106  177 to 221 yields -4.3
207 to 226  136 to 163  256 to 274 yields 5.1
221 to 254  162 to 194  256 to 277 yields 3.2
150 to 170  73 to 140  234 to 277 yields -3.5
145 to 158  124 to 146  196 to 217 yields -1.8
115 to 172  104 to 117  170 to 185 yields -3.3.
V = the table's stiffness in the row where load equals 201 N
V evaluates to 2.128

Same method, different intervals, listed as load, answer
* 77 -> 2.257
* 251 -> 3.135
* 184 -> 2.987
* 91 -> 2.305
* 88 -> 2.351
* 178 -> 2.823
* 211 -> 2.186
